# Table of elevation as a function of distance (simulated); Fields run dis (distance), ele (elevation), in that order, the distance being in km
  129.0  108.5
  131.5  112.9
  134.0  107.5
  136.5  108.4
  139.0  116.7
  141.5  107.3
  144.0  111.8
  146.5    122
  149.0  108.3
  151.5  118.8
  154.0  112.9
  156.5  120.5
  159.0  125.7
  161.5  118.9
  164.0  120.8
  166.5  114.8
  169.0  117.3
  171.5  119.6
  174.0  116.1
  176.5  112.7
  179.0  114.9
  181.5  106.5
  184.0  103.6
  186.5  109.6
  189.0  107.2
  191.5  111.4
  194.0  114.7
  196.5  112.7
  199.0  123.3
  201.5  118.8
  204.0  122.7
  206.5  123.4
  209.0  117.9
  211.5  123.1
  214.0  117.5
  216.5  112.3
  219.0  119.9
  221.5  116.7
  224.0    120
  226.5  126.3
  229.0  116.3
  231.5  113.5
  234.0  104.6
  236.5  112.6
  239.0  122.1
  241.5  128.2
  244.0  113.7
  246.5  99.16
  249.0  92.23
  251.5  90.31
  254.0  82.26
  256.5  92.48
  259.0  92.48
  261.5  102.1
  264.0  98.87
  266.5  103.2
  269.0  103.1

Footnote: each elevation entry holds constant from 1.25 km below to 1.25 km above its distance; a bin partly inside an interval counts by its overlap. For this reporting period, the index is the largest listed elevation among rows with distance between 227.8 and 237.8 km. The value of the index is 116.3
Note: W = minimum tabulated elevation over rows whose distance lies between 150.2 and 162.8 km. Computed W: 112.9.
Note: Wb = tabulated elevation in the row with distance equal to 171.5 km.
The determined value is 119.6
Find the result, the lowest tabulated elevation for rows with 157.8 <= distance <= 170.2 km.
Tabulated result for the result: 114.8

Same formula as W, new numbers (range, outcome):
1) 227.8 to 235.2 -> 104.6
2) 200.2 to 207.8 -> 118.8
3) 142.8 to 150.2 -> 108.3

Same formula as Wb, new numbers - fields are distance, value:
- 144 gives 111.8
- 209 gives 117.9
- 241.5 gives 128.2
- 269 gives 103.1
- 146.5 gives 122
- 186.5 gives 109.6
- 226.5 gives 126.3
